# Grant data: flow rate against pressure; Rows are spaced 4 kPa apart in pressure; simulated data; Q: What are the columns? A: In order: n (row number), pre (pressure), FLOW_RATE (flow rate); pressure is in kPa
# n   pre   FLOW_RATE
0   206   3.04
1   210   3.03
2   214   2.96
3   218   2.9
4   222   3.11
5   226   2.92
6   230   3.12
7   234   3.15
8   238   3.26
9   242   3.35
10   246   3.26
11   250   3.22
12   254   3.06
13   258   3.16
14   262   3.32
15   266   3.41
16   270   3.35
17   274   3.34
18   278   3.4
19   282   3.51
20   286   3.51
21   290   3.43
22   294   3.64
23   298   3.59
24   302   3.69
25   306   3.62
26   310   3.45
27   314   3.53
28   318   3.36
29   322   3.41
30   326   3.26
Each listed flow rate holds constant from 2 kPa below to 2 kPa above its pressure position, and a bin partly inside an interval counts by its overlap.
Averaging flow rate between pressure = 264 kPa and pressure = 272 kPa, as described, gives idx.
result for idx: 3.38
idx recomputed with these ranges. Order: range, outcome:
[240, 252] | 3.28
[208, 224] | 3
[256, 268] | 3.3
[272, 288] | 3.44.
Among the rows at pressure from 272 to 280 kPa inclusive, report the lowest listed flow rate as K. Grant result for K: 3.34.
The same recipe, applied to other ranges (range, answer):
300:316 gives 3.45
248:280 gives 3.06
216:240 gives 2.9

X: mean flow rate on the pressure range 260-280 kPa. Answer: 3.36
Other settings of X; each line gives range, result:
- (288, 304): 3.59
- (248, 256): 3.14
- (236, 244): 3.3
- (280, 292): 3.48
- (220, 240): 3.11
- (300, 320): 3.53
